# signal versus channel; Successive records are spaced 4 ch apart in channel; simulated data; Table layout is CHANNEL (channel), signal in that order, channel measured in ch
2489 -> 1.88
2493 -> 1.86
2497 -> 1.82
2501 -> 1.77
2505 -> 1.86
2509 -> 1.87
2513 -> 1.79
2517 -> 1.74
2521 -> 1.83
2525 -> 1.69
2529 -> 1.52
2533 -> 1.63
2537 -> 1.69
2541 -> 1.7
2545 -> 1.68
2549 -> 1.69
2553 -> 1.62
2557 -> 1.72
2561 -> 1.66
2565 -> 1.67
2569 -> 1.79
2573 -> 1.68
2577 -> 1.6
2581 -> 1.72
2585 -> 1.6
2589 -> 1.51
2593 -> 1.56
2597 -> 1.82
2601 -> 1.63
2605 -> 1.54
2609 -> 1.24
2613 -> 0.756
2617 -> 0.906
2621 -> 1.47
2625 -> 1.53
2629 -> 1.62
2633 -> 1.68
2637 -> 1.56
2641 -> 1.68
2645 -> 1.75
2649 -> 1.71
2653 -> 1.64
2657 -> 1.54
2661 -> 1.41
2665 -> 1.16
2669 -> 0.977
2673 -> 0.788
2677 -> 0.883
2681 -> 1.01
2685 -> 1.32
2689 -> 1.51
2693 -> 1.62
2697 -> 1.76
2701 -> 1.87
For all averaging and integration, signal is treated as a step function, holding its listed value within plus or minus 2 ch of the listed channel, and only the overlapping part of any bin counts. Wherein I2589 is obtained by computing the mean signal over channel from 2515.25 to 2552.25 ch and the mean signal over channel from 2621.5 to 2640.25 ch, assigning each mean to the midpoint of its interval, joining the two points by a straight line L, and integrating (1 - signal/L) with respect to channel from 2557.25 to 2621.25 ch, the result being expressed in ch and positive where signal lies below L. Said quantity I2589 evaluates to 4.6 ch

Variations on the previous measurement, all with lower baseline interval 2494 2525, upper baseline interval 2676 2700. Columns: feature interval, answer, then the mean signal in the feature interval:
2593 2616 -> 2.88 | 1.39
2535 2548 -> 0.31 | 1.69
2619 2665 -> -2.51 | 1.58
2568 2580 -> -0.20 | 1.68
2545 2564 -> 0.31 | 1.67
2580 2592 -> 0.23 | 1.6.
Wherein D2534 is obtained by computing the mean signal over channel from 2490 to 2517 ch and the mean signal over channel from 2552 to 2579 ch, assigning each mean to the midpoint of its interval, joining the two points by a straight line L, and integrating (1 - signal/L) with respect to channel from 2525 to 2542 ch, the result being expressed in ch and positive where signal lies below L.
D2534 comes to 1.1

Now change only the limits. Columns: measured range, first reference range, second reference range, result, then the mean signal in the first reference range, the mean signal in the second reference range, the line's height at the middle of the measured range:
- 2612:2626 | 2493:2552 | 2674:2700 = 3.1 ch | 1.74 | 1.35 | 1.51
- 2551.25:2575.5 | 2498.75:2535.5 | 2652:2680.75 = -1.9 ch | 1.74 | 1.17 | 1.57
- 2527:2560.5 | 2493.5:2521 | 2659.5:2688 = -0.1 ch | 1.81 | 1.09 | 1.65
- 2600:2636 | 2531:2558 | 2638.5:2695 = 2.7 ch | 1.67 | 1.36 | 1.48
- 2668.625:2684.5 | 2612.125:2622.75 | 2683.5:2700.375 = 5.7 ch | 1.06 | 1.59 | 1.48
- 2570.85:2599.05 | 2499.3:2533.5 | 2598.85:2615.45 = -4.9 ch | 1.75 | 1.29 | 1.4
